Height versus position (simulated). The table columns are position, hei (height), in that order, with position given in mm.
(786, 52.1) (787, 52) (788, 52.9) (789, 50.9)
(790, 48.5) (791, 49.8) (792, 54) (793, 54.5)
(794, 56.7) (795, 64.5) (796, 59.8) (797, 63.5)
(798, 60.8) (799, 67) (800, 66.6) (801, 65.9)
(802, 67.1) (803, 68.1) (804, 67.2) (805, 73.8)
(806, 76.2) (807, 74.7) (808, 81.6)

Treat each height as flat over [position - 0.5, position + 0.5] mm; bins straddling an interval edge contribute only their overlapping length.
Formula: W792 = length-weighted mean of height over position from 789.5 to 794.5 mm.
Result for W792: 52.7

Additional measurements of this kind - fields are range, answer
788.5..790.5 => 49.7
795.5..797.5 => 61.6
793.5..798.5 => 61.1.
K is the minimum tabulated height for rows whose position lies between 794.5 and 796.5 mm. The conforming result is 59.8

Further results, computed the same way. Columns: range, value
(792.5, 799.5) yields 54.5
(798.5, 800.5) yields 66.6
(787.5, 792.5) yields 48.5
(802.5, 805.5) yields 67.2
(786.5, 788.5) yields 52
